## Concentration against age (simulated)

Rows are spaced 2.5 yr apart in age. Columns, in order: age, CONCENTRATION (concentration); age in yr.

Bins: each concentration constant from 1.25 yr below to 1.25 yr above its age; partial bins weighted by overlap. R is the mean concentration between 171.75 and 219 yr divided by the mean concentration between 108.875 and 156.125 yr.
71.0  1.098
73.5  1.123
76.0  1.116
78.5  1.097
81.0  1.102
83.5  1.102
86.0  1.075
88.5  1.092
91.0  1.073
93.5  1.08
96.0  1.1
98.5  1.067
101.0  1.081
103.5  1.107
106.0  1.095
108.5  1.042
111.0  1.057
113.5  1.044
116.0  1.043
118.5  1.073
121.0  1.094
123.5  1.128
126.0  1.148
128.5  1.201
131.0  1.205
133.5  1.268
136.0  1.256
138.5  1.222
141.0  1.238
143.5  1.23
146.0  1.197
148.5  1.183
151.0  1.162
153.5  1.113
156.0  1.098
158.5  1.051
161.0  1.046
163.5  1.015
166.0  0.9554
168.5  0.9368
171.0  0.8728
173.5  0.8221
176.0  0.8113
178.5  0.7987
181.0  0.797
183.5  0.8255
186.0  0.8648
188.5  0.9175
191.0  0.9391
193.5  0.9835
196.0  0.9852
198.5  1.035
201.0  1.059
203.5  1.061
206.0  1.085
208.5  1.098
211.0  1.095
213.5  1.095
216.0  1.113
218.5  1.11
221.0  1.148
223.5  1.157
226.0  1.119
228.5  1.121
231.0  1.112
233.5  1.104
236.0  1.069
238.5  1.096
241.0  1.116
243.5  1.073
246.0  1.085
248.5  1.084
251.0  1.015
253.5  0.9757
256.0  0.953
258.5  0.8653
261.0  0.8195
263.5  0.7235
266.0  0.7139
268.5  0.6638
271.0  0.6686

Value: 0.8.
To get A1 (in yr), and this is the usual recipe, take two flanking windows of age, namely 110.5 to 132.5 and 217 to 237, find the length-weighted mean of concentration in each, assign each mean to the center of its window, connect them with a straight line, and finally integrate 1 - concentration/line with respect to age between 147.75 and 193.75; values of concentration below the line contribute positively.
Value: 6.7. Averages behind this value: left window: 1.11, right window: 1.12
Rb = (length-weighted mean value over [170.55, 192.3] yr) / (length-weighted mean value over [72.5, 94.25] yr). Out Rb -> 0.8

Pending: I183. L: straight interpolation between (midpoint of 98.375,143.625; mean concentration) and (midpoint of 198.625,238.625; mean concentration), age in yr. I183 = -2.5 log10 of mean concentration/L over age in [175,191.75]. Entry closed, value 0.30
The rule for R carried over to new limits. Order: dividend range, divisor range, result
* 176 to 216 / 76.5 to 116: 0.90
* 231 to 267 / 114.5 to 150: 0.84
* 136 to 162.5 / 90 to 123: 1.08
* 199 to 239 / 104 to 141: 0.97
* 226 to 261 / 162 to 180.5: 1.18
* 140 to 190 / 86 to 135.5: 0.90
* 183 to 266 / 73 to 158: 0.91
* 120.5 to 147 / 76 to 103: 1.10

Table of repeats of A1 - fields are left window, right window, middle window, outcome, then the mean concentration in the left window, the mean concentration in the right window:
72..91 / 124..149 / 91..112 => 1.1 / 1.1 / 1.21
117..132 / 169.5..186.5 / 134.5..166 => -4.9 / 1.14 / 0.827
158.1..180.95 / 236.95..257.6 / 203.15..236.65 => -3.7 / 0.912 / 1.05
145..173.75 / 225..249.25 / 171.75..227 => 4.0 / 1.04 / 1.1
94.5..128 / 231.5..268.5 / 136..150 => -2.1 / 1.09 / 0.97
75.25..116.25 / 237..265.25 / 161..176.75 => 1.8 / 1.08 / 0.978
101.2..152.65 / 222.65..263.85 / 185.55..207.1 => 1.7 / 1.15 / 1.03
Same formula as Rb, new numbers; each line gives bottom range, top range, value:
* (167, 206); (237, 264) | 1.08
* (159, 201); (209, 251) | 1.20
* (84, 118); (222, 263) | 0.97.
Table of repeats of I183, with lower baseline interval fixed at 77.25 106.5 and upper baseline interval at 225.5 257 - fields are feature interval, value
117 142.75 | -0.09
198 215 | 0.00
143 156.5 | -0.08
